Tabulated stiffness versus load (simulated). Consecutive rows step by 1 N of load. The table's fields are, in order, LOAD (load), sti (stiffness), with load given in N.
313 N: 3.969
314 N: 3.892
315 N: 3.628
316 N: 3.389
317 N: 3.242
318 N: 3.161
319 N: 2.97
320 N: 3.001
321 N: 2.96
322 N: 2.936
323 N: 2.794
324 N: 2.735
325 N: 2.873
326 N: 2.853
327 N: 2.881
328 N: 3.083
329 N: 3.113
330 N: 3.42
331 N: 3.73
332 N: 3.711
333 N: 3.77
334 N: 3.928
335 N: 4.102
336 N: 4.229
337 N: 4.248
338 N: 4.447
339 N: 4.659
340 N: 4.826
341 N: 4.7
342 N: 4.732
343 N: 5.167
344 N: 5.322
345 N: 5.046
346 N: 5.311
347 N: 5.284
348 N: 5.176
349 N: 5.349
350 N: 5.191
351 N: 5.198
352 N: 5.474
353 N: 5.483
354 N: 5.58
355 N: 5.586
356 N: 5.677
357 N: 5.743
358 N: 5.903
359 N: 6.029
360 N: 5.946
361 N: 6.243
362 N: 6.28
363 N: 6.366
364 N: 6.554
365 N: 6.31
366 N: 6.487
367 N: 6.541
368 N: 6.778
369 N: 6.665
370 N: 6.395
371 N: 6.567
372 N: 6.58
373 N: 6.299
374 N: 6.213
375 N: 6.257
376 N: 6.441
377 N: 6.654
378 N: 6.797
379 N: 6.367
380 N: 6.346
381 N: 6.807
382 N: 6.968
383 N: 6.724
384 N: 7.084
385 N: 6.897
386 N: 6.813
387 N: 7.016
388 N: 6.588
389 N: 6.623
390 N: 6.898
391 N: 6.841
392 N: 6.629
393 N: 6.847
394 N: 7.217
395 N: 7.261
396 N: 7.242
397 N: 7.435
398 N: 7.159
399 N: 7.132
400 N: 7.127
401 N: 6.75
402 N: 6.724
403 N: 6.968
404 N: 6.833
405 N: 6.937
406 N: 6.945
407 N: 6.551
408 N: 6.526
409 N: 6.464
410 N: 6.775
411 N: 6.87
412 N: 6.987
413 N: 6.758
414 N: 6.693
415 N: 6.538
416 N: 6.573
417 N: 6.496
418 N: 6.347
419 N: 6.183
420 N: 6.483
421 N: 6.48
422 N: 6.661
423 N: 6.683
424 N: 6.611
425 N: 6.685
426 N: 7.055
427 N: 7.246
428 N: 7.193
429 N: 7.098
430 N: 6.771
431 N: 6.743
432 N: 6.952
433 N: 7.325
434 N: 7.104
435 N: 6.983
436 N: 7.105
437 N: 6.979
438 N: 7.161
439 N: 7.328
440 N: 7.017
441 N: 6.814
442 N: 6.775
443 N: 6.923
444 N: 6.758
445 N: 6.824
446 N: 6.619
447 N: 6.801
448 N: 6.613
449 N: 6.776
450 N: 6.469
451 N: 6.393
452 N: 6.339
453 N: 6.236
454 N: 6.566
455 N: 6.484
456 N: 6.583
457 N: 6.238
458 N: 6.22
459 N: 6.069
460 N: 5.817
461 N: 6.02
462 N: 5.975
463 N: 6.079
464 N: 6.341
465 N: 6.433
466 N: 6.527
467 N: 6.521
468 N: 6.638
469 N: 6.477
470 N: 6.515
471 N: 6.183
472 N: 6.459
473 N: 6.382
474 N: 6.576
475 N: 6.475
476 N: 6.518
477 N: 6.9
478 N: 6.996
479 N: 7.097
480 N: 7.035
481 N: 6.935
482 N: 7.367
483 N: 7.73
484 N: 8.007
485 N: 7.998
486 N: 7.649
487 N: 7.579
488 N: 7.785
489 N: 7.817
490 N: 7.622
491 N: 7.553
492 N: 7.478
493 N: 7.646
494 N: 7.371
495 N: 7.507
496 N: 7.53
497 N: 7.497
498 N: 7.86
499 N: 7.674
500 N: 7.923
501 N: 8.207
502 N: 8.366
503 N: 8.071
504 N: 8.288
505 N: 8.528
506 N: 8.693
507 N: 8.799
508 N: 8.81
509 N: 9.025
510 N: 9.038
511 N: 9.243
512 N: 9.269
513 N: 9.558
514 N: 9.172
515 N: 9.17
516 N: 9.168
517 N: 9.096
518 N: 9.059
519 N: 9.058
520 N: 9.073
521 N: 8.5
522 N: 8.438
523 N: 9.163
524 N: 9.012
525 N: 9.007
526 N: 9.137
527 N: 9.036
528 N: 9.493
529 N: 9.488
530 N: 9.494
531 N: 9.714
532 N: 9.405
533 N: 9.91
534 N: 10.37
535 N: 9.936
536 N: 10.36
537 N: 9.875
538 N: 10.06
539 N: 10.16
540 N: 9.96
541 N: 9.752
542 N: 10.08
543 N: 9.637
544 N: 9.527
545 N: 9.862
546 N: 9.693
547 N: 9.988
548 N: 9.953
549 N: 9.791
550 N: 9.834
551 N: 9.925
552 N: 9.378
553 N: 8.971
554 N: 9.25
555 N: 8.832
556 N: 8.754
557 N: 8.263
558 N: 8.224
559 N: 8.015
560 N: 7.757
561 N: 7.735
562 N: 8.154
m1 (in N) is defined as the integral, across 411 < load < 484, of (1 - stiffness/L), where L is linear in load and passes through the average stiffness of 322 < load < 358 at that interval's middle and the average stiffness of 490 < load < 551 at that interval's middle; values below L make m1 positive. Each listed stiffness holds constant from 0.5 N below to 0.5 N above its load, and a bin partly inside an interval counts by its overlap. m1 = 4.6 N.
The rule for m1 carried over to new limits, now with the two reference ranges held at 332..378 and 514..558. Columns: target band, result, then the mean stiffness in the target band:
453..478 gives 4.9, 6.38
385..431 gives -0.8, 6.82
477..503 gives 2.6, 7.6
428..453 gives 1.8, 6.86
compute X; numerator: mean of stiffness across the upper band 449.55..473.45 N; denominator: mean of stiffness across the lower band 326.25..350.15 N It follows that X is 1.45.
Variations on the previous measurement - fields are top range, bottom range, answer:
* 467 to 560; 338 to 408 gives 1.36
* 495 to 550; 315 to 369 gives 1.96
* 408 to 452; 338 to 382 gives 1.15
